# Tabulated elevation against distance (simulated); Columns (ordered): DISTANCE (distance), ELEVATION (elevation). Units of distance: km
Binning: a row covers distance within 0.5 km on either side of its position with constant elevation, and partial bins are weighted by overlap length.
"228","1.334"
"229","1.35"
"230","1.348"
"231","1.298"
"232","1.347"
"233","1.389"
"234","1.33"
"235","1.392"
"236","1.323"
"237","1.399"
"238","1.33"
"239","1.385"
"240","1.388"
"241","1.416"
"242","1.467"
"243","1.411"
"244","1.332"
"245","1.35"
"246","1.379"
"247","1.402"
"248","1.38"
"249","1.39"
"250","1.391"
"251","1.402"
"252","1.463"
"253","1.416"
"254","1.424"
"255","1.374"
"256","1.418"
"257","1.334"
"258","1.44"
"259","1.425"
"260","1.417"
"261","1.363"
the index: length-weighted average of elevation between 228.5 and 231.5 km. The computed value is 1.33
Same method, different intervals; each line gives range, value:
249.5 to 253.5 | 1.42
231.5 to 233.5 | 1.37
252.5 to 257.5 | 1.39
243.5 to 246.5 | 1.35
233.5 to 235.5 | 1.36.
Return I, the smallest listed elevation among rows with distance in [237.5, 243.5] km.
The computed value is 1.33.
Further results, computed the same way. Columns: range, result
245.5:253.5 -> 1.379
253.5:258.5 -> 1.334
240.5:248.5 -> 1.332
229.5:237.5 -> 1.298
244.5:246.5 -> 1.35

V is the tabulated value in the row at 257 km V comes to 1.334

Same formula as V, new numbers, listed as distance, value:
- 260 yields 1.417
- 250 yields 1.391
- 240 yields 1.388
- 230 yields 1.348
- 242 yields 1.467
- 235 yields 1.392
